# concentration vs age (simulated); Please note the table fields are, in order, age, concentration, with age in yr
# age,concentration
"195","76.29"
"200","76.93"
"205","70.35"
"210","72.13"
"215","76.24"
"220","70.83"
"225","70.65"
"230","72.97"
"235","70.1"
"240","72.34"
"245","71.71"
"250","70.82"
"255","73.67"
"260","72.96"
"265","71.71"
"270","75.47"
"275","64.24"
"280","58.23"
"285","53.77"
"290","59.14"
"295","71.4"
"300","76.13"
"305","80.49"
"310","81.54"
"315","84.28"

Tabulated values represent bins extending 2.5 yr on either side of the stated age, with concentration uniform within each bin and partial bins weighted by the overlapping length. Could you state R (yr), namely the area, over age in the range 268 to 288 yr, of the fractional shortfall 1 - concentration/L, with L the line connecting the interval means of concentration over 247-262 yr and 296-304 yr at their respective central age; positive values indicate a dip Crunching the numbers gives 3.2 yr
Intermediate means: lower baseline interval 72.4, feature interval 62.5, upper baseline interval 76.1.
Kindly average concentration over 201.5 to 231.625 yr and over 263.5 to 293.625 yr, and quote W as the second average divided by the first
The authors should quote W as 0.9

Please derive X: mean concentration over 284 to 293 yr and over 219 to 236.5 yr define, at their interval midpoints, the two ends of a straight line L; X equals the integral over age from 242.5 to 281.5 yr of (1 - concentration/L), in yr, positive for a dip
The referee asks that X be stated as -4.0 yr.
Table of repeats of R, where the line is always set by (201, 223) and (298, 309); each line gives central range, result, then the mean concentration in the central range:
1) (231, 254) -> 1.0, 71.5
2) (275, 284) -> 2.1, 59.2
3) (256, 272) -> 0.6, 73.3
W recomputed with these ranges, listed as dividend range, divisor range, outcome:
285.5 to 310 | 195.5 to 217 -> 0.96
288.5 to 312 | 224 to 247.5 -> 1.04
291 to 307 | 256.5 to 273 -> 1.02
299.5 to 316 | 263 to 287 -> 1.25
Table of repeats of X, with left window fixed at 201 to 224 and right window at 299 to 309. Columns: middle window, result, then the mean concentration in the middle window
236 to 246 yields 0.4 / 71.8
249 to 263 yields 0.6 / 72.6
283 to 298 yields 3.1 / 62.2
